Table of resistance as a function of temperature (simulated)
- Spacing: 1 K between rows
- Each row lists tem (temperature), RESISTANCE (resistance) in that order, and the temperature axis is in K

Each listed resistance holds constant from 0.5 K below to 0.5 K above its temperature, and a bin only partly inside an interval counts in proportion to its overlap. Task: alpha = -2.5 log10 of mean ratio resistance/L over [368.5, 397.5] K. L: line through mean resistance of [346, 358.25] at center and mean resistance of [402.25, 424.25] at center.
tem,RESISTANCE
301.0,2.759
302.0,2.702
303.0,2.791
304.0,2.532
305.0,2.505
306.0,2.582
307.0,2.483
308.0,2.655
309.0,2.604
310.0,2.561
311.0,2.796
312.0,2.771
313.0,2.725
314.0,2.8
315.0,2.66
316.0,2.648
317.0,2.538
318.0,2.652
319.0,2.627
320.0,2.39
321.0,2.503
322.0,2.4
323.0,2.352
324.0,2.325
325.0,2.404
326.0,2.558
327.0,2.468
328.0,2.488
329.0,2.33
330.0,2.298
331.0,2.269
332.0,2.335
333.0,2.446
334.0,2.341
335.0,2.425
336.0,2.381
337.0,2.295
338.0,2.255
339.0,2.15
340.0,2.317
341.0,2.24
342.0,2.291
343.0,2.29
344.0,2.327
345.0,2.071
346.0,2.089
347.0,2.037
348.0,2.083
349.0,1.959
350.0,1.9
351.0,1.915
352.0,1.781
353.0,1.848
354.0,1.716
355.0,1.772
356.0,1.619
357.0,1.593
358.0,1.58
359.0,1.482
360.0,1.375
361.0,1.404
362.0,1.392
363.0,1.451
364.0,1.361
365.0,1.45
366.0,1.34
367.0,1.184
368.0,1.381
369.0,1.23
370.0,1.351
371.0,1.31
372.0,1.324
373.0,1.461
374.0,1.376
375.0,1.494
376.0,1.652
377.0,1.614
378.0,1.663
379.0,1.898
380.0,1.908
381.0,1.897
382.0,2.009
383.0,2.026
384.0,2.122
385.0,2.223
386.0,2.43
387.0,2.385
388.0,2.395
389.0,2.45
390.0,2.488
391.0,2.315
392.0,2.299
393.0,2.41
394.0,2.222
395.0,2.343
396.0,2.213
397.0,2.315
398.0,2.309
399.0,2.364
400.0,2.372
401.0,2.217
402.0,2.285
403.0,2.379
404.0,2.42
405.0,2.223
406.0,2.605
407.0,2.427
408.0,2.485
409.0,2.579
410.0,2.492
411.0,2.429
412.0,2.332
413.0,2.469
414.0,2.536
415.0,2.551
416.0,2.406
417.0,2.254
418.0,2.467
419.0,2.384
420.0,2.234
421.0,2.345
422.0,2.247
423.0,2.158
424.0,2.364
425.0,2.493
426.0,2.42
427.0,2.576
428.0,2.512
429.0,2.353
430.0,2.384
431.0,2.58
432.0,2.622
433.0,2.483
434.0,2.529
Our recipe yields 0.09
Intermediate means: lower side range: 1.83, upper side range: 2.4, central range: 1.96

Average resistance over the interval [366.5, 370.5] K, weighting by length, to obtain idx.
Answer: 1.29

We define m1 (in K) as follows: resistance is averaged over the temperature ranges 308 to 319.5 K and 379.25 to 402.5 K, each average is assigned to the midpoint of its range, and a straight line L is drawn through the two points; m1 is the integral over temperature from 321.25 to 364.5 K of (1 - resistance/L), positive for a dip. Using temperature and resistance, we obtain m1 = 8.0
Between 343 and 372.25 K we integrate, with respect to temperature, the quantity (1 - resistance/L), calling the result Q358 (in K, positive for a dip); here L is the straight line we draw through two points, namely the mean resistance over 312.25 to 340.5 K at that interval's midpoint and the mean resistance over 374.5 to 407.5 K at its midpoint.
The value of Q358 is 8.6 K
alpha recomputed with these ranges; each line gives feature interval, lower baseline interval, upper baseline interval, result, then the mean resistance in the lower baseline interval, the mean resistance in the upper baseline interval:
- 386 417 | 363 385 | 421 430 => -0.190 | 1.59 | 2.39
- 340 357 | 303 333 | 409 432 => 0.244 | 2.53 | 2.42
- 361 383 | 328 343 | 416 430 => 0.468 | 2.32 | 2.37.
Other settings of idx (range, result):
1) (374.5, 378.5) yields 1.61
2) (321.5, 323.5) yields 2.38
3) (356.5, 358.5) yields 1.59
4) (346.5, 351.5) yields 1.98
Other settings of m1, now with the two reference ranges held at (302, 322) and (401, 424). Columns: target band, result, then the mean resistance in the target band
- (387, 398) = 0.4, 2.35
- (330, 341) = 1.1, 2.32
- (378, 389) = 1.5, 2.12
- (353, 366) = 5.1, 1.52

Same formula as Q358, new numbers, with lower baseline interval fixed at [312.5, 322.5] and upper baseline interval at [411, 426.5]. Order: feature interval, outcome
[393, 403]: 0.49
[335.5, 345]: 1.02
